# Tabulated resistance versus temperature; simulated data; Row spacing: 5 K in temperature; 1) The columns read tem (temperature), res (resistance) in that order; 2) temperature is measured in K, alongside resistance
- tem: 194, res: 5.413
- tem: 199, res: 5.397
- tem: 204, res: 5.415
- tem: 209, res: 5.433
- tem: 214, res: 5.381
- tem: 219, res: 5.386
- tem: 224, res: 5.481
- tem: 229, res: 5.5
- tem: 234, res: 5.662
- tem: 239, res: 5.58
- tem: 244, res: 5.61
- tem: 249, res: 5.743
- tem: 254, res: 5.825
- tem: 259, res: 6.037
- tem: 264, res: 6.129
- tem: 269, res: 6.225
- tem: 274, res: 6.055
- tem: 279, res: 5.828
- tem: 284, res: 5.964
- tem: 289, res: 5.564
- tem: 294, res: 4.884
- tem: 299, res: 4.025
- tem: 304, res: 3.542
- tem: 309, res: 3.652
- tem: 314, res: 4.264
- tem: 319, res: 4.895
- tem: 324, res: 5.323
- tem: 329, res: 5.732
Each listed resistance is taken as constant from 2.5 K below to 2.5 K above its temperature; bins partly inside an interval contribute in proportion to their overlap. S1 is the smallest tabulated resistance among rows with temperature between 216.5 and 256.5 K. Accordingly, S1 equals 5.386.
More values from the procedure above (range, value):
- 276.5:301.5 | 4.025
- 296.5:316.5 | 3.542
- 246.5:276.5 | 5.743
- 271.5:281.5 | 5.828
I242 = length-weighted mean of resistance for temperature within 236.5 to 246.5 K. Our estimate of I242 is 5.6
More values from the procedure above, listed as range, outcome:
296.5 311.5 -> 3.74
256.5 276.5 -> 6.11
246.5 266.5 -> 5.93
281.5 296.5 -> 5.47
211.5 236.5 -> 5.48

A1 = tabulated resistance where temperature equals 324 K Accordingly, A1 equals 5.323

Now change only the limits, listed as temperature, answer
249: 5.743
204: 5.415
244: 5.61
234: 5.662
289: 5.564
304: 3.542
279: 5.828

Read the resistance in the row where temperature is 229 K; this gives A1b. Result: 5.5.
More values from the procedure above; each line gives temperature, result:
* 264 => 6.129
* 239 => 5.58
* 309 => 3.652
